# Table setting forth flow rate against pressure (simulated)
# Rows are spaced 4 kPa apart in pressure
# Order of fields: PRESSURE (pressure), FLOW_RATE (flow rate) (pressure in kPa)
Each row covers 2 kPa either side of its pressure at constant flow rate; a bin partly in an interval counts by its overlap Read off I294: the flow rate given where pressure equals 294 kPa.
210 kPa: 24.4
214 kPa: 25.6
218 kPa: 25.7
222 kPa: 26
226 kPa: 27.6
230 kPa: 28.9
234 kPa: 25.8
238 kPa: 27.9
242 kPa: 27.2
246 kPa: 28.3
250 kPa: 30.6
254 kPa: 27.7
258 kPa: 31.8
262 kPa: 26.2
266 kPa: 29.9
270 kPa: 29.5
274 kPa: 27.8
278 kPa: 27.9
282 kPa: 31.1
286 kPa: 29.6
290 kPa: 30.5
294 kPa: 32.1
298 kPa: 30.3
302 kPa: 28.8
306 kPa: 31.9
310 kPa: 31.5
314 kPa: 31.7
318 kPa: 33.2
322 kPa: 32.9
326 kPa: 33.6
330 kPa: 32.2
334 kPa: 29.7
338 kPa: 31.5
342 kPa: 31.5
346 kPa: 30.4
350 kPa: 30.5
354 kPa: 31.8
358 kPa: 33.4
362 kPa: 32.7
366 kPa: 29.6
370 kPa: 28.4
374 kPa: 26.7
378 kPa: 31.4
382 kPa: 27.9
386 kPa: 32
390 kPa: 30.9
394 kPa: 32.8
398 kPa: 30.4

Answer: 32.1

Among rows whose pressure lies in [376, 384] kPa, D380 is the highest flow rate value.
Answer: 31.4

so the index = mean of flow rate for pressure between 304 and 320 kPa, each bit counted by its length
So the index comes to 32.1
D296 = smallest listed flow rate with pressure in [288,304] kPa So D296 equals 28.8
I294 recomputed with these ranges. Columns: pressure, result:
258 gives 31.8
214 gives 25.6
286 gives 29.6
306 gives 31.9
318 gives 33.2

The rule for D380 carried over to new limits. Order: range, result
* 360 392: 32.7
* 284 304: 32.1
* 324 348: 33.6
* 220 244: 28.9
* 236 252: 30.6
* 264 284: 31.1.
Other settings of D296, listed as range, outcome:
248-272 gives 26.2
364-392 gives 26.7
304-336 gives 29.7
